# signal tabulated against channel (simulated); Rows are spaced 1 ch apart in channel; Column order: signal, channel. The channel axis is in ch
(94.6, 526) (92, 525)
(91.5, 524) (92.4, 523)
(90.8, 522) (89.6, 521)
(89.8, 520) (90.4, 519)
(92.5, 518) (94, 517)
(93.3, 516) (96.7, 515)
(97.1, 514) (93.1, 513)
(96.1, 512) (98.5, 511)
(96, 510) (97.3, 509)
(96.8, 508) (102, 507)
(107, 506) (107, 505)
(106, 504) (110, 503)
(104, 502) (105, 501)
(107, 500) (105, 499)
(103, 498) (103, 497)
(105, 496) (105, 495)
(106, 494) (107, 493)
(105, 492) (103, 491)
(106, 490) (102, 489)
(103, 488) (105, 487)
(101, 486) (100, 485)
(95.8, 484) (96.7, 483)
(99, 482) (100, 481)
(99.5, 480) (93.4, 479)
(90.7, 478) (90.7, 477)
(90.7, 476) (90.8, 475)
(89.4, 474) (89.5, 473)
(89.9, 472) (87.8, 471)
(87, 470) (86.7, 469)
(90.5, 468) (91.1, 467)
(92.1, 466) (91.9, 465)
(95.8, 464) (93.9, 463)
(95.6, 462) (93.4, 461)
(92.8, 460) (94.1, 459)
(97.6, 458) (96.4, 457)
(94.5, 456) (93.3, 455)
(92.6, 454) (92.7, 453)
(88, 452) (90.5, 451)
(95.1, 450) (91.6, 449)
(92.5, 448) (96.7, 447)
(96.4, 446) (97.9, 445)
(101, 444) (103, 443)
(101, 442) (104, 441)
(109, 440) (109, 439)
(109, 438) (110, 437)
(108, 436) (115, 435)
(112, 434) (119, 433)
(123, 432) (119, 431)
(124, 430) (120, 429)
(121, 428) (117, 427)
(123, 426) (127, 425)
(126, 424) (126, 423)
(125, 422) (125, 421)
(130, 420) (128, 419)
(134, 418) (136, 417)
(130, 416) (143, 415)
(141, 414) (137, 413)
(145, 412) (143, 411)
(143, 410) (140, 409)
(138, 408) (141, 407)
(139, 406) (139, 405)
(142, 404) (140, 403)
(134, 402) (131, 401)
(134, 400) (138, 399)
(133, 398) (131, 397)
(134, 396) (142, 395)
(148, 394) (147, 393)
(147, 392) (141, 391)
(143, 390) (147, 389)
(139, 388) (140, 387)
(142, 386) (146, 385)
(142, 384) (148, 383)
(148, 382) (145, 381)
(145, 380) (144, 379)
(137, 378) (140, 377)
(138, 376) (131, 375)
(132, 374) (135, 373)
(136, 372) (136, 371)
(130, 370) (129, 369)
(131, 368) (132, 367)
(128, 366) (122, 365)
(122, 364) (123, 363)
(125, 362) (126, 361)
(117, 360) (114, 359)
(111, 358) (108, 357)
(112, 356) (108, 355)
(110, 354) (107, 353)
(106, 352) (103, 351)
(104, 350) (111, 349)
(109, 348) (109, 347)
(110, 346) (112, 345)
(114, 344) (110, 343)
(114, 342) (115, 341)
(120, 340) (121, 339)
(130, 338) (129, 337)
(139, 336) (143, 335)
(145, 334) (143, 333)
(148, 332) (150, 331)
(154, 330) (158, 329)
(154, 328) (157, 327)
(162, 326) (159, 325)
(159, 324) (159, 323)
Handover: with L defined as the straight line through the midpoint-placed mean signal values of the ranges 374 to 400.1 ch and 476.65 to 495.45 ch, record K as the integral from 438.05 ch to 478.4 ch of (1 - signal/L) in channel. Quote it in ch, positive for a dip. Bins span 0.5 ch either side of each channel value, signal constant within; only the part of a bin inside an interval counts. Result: 6.3 ch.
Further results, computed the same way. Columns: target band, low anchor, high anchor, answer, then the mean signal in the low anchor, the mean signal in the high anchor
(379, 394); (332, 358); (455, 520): -4.4 ch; 118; 97.5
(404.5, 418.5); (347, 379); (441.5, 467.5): -4.1 ch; 122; 94.7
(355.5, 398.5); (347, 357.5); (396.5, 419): -4.6 ch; 108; 138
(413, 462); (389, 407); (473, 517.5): 5.1 ch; 139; 99.9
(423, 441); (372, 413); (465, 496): 0.5 ch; 140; 96.5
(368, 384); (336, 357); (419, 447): -3.4 ch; 113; 115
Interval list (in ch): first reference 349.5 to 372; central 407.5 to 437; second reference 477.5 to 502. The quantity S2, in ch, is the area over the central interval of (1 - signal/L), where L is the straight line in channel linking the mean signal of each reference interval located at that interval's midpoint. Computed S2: -4.5 ch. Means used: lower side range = 119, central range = 128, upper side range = 102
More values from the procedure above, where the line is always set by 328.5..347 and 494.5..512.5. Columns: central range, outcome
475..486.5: 1.2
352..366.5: 1.2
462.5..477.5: 2.5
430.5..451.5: 1.6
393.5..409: -2.3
